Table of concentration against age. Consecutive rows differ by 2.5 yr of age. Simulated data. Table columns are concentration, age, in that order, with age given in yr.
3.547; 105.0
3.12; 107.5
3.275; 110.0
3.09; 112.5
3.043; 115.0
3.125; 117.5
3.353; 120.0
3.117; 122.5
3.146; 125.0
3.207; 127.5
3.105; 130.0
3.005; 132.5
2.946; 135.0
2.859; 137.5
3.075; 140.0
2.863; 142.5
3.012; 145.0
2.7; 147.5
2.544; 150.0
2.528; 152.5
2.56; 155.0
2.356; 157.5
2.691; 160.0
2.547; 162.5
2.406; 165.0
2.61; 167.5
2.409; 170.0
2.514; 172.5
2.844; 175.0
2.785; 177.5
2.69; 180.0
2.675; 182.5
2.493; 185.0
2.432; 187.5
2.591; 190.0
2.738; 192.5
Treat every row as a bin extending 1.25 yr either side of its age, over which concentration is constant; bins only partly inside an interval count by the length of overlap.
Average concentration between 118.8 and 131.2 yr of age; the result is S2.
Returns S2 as 3.19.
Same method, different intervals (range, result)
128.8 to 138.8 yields 2.98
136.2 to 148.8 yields 2.9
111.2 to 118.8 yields 3.09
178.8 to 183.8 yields 2.68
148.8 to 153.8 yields 2.54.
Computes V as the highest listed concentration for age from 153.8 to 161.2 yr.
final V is 2.691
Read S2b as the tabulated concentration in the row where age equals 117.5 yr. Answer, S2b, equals 3.125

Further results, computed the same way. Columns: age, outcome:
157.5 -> 2.356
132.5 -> 3.005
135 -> 2.946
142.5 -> 2.863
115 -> 3.043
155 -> 2.56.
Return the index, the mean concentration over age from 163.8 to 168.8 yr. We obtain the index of 2.51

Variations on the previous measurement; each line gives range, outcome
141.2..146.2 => 2.94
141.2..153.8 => 2.73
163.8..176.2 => 2.56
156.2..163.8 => 2.53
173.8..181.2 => 2.77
